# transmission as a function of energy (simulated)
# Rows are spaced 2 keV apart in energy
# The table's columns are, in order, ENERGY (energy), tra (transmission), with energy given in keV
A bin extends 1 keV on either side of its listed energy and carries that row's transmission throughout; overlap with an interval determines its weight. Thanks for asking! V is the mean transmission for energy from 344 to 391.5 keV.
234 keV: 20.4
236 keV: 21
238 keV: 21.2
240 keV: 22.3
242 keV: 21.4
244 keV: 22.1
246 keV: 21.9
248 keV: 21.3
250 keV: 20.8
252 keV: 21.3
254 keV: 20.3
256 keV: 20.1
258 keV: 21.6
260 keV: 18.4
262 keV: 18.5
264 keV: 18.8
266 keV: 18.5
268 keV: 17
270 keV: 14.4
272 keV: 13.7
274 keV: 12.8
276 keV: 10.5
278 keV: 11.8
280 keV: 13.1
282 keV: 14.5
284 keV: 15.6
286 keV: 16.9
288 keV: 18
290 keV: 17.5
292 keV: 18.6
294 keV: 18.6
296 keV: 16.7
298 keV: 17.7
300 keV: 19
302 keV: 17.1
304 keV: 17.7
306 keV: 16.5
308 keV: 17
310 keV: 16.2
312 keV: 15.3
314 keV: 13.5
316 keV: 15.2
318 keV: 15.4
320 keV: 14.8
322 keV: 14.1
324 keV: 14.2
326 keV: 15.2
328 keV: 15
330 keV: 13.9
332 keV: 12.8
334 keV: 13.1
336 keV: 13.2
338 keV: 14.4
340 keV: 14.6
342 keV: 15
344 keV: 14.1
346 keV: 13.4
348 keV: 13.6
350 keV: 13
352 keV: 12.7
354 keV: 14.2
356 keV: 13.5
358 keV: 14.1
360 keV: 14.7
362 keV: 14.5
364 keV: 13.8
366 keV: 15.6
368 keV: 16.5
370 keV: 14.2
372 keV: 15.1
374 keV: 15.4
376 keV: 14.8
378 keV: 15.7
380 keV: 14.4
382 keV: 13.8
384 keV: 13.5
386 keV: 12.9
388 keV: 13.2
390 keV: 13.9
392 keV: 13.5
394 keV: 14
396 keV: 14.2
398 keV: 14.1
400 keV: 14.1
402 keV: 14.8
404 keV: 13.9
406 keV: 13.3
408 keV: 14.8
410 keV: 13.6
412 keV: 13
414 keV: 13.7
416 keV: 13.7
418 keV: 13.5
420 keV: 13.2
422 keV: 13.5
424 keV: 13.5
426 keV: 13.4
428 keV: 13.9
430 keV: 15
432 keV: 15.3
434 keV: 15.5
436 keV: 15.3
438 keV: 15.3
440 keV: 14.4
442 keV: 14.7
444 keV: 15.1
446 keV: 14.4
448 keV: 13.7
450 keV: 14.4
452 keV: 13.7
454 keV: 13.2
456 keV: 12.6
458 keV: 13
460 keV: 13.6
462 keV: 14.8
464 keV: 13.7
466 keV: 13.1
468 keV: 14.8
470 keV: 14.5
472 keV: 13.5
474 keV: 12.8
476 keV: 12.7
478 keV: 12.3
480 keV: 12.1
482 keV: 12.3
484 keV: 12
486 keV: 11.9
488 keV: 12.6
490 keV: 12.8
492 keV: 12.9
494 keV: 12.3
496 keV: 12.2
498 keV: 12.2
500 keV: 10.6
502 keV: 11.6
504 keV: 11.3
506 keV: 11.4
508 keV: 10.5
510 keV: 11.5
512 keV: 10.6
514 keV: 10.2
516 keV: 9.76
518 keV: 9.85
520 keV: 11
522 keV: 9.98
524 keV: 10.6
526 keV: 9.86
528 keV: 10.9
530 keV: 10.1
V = 14.2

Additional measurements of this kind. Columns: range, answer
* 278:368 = 15.2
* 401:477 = 14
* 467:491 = 12.9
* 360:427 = 14.1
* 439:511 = 12.9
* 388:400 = 13.9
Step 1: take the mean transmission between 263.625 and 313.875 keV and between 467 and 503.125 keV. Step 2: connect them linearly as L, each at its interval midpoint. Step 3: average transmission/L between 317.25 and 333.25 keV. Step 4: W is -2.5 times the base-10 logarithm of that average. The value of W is 0.07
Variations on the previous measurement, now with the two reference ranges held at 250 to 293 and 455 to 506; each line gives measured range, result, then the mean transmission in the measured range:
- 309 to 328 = 0.07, 14.9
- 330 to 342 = 0.13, 13.8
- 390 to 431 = 0.02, 13.8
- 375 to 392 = 0.05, 14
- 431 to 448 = -0.11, 14.9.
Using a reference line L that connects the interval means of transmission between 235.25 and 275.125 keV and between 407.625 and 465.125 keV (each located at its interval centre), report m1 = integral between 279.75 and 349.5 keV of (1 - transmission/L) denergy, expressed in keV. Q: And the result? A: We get 8.5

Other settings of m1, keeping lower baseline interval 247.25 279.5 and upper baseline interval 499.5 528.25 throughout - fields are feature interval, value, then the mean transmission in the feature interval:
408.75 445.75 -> -3.6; 14.2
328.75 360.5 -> 3.0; 13.8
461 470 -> -1.7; 14.1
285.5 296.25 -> -0.8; 17.8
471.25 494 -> -2.1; 12.5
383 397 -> 0.4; 13.6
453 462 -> -0.8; 13.3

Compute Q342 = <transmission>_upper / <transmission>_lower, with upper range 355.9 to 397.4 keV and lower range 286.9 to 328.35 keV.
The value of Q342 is 0.88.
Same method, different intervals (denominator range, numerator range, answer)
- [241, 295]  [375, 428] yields 0.78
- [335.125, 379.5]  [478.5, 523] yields 0.80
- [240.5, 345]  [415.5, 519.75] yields 0.78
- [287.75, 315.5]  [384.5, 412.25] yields 0.81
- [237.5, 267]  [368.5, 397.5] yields 0.69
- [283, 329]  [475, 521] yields 0.71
